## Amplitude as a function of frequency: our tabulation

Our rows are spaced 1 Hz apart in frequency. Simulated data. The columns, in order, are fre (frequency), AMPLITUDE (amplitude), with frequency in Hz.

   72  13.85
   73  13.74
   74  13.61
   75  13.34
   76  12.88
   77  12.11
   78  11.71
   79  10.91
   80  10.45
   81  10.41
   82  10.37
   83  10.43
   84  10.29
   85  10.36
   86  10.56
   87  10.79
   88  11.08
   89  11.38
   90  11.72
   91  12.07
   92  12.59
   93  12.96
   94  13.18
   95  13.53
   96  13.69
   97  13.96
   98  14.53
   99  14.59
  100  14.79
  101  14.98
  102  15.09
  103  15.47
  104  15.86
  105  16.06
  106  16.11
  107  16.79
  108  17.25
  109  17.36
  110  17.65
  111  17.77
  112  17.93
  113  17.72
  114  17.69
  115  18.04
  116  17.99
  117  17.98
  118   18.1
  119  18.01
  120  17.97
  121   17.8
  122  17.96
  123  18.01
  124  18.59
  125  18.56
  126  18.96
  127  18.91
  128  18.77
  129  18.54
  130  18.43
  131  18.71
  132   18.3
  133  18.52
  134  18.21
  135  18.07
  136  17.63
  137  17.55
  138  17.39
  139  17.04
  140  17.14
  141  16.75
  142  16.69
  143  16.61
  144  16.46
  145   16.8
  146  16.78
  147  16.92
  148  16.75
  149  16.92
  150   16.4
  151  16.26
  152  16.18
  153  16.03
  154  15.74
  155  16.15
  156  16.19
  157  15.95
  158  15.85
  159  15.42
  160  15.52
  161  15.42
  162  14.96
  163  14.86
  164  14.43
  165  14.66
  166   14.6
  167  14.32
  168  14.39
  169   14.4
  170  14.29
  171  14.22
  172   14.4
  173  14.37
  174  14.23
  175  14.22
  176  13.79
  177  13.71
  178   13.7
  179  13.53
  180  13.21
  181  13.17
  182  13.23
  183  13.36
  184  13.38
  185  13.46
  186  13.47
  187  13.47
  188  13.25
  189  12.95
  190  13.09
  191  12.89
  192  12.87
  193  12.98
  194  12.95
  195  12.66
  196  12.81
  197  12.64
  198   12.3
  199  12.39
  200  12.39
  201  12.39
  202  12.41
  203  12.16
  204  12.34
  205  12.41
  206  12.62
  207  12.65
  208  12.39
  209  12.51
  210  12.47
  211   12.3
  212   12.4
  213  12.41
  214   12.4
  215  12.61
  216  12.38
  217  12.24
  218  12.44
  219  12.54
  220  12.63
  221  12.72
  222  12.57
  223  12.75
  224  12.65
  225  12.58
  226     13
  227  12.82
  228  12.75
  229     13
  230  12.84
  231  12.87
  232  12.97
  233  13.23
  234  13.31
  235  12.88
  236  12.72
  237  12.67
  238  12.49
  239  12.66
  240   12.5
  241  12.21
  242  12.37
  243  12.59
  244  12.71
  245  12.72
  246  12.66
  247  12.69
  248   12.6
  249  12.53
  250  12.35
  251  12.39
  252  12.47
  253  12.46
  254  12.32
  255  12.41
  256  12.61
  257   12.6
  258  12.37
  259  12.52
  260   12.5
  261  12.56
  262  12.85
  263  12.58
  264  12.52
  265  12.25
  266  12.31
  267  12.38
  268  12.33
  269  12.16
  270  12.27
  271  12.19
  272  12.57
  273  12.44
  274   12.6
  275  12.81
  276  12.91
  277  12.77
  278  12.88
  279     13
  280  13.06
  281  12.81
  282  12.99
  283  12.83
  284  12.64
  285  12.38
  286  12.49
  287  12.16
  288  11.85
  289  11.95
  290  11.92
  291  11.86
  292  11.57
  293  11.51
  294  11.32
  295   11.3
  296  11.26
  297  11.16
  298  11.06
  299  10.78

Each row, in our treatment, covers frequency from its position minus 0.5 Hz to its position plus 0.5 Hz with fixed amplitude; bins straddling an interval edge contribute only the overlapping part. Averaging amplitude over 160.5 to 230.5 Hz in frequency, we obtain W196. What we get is 13.2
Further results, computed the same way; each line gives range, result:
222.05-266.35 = 12.6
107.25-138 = 18.1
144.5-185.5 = 14.9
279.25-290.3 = 12.5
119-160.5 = 17.3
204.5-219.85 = 12.5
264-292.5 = 12.4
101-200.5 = 15.8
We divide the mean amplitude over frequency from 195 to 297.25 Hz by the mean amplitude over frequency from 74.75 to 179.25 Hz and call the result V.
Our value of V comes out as 0.81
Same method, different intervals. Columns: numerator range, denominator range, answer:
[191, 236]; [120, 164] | 0.74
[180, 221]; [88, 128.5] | 0.79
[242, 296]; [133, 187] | 0.81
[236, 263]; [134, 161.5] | 0.76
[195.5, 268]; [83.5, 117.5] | 0.85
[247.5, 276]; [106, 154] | 0.71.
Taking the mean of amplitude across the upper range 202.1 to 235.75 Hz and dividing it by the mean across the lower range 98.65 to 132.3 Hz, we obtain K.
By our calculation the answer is 0.72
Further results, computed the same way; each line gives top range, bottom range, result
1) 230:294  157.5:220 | 0.94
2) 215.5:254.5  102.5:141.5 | 0.71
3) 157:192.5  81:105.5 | 1.09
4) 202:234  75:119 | 0.89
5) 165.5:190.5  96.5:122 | 0.82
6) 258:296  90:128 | 0.76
